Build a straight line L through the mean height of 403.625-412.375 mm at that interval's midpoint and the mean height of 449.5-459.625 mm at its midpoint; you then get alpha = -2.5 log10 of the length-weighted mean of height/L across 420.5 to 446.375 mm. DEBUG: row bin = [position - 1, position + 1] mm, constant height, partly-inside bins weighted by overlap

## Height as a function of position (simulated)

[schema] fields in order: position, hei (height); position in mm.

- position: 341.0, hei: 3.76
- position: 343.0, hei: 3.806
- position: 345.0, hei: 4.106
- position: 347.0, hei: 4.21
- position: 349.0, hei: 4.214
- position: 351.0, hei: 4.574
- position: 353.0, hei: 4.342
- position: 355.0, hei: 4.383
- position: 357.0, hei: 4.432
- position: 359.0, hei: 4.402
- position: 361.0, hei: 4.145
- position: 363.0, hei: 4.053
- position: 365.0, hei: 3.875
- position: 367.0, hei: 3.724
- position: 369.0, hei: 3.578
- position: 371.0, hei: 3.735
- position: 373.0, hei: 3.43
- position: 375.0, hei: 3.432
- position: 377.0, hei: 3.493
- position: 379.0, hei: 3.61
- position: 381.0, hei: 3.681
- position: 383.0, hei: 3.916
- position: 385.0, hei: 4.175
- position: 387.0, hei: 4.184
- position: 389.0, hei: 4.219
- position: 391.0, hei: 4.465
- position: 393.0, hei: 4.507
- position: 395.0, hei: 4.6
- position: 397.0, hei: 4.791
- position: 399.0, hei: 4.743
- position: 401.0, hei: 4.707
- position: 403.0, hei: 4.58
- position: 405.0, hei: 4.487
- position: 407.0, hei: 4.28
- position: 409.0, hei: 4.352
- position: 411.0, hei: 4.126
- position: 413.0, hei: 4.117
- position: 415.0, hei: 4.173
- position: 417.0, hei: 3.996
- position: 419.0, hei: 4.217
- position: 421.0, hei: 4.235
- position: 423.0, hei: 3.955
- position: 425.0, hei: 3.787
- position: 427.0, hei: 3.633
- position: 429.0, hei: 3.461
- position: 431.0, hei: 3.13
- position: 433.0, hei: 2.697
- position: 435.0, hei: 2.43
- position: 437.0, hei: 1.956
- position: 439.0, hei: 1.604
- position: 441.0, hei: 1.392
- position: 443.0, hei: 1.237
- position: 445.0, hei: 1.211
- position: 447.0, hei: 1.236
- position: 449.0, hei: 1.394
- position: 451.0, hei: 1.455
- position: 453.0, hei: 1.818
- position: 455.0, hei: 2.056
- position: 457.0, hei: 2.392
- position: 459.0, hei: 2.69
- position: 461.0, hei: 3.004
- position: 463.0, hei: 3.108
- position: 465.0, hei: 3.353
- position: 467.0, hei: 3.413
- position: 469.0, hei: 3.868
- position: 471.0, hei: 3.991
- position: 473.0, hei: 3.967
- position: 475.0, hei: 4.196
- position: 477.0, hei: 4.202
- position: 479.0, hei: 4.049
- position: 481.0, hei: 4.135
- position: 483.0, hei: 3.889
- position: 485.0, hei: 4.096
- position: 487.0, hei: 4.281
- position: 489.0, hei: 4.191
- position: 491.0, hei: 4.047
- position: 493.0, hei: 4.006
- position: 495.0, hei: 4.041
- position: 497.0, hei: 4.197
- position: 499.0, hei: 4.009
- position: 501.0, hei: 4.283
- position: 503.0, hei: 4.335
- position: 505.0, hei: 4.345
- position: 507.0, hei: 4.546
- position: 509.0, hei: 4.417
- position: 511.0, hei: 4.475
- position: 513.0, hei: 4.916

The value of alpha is 0.208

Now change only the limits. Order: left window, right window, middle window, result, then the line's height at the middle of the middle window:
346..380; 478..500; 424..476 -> 0.47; 4.05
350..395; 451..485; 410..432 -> -0.06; 3.68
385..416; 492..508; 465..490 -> 0.07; 4.26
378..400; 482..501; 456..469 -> 0.33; 4.14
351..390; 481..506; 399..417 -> -0.09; 4.01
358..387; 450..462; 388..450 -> -0.15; 2.94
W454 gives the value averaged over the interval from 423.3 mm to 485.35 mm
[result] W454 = 2.87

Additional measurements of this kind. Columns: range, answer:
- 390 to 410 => 4.55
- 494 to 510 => 4.27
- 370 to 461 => 3.37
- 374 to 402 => 4.18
